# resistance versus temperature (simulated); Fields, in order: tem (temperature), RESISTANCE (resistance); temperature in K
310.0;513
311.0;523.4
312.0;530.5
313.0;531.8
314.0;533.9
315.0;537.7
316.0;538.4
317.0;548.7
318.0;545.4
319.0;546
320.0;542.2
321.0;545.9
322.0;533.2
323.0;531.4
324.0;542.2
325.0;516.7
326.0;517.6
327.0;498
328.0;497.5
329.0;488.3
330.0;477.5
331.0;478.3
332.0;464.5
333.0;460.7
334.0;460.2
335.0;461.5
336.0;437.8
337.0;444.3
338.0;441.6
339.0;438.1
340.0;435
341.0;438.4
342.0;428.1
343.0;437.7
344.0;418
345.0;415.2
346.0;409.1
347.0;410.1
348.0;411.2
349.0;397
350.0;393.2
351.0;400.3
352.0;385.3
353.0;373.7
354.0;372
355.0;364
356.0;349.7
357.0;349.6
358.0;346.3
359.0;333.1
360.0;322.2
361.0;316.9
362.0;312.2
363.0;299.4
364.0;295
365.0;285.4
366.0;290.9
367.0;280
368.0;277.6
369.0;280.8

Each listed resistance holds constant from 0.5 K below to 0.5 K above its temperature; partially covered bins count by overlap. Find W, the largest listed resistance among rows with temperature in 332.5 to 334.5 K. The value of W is 460.7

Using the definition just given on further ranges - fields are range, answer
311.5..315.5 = 537.7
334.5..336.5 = 461.5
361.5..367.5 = 312.2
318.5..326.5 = 546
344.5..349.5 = 415.2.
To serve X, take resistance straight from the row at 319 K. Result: 546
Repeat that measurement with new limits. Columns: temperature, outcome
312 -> 530.5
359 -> 333.1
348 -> 411.2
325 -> 516.7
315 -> 537.7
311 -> 523.4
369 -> 280.8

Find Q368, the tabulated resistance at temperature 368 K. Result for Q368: 277.6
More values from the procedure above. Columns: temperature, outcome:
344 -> 418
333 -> 460.7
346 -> 409.1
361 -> 316.9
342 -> 428.1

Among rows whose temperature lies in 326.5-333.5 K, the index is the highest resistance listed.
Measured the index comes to 498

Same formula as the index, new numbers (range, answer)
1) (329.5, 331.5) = 478.3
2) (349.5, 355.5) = 400.3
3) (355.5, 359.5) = 349.7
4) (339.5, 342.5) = 438.4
